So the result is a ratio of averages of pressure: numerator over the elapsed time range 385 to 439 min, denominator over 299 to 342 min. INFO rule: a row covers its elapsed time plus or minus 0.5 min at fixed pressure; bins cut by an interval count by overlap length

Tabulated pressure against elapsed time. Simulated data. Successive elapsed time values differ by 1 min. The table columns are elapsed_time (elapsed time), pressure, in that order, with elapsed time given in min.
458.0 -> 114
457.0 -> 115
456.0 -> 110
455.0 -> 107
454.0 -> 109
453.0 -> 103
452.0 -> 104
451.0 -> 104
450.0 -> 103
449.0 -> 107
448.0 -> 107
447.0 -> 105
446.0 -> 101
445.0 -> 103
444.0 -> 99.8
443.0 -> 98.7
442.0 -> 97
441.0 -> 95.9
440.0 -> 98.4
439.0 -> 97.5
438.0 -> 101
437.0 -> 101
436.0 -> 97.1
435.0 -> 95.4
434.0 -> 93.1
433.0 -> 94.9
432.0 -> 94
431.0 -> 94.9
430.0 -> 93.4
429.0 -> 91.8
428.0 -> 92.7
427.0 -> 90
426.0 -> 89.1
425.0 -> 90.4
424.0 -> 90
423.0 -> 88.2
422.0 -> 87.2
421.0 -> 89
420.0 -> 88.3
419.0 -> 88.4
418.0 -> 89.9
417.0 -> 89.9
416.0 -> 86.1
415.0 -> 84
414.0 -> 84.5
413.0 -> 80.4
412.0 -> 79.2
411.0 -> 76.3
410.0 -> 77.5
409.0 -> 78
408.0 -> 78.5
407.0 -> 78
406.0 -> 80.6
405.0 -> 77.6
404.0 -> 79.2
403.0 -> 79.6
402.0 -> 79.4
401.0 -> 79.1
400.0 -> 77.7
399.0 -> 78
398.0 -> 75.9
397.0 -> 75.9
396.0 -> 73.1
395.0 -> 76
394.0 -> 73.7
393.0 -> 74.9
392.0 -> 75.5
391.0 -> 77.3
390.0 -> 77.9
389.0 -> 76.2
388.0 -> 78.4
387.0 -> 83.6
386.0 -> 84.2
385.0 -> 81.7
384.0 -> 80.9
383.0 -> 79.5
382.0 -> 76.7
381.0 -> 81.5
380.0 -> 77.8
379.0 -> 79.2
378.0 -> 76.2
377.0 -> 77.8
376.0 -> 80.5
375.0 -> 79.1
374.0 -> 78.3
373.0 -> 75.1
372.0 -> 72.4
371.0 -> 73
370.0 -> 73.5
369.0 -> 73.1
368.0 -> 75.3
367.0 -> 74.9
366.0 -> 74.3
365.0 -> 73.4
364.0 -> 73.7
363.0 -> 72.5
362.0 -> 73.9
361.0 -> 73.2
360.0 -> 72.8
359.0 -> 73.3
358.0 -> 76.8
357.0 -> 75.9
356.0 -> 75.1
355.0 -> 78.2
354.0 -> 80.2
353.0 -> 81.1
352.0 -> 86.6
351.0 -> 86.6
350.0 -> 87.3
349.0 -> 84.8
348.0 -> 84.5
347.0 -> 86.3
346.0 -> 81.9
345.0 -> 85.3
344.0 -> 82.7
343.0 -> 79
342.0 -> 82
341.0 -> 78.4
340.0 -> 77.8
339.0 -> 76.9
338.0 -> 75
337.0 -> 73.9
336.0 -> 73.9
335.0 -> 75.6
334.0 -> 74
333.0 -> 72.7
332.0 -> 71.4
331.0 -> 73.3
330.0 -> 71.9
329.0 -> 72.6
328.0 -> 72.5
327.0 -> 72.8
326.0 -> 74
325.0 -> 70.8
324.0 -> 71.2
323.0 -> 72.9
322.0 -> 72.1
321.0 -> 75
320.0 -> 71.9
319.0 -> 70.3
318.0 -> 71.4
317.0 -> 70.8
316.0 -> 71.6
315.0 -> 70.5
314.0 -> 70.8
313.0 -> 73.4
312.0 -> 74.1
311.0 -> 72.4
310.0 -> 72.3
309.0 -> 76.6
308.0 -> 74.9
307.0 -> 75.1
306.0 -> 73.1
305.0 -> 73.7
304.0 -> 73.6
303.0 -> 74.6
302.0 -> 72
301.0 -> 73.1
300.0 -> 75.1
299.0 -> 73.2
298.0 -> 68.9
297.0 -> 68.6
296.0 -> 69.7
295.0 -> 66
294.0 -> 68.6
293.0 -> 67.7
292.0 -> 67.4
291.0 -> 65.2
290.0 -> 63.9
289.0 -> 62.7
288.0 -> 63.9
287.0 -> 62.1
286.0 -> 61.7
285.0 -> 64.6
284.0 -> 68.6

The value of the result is 1.15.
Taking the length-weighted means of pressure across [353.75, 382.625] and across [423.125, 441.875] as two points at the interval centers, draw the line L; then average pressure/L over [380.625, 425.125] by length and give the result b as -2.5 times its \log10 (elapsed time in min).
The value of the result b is 0.07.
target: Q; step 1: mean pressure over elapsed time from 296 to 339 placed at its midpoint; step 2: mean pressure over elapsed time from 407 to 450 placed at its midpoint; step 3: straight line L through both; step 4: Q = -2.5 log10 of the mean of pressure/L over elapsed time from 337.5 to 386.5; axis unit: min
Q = 0.03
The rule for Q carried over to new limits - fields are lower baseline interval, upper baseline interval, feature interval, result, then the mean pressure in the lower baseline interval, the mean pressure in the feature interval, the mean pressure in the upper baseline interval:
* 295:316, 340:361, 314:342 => 0.05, 72.6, 73.3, 80.7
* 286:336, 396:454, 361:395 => 0.08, 71.2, 76.8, 90.2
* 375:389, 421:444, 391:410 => 0.10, 79.7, 77.3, 94.2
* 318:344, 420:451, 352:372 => 0.08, 74.2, 75.2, 96.2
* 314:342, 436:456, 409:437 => 0.09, 73.3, 88.8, 102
